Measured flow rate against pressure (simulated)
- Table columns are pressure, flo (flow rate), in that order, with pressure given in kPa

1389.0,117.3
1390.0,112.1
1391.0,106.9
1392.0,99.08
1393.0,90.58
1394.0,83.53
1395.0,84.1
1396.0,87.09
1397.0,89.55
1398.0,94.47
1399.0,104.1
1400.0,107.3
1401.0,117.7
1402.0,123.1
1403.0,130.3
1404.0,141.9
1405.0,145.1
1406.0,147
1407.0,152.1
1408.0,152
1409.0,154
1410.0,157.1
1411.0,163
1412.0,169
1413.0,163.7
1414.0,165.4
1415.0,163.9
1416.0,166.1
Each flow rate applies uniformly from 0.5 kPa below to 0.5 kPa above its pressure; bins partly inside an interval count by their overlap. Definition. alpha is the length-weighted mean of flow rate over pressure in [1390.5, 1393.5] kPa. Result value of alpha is 98.9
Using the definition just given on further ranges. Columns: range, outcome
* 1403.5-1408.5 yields 148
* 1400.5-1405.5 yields 132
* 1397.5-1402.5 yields 109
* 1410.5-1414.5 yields 165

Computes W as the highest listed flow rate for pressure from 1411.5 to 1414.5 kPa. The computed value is 169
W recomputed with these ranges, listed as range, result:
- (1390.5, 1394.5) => 106.9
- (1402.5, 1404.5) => 141.9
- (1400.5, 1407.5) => 152.1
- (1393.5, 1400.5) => 107.3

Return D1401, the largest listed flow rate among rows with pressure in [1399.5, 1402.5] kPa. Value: 123.1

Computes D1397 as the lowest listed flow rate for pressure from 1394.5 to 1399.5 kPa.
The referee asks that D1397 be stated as 84.1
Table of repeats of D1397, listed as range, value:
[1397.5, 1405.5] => 94.47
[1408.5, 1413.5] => 154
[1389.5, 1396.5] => 83.53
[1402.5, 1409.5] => 130.3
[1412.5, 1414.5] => 163.7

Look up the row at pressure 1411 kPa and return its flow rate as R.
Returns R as 163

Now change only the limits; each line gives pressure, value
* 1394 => 83.53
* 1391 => 106.9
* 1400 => 107.3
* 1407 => 152.1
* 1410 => 157.1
